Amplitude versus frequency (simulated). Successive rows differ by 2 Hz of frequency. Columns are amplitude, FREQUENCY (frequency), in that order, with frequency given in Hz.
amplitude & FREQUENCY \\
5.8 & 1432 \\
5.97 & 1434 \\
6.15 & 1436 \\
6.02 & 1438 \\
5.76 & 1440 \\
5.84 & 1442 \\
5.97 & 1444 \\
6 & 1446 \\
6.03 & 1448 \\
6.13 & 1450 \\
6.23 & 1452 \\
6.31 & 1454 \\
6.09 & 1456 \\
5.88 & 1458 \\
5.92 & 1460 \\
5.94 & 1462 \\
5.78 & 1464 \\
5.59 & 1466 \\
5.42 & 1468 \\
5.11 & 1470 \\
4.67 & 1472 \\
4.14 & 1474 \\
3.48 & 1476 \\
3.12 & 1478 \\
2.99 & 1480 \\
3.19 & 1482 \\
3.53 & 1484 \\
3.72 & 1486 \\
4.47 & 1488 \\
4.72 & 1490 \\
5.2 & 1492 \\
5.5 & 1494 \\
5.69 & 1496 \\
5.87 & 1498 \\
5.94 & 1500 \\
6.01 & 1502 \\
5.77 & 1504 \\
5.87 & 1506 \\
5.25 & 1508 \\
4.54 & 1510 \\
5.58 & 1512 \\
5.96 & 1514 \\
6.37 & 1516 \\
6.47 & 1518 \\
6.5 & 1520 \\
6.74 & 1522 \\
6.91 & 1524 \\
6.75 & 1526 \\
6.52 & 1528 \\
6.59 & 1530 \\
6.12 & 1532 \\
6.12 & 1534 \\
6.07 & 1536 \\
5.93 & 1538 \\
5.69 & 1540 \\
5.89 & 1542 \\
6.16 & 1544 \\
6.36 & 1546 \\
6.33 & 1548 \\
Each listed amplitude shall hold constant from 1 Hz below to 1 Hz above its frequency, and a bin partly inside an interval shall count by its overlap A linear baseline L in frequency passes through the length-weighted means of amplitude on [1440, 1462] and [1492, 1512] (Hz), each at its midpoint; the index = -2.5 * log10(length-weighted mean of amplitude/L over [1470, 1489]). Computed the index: 0.46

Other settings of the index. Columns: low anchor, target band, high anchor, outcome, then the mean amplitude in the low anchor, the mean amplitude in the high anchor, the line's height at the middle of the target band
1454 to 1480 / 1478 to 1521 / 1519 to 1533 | 0.16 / 5.06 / 6.59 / 5.9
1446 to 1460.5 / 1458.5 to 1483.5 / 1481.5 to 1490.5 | 0.08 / 6.08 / 3.92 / 4.91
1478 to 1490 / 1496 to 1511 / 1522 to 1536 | -0.16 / 3.64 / 6.49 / 4.87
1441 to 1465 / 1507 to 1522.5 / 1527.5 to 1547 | 0.04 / 6.01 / 6.14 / 6.1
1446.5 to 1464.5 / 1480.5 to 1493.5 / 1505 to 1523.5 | 0.40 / 6.04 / 5.95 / 5.99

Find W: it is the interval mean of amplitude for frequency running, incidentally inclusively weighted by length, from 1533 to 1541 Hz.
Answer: 5.95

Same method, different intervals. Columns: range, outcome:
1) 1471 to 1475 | 4.4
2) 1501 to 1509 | 5.72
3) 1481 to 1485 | 3.36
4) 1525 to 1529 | 6.63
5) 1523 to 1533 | 6.58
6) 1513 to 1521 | 6.33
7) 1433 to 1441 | 5.97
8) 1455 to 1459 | 5.98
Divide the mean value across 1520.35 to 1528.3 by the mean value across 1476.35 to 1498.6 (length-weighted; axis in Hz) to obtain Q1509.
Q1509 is 1.6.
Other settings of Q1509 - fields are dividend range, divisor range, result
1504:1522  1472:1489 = 1.61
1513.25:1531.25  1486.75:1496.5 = 1.29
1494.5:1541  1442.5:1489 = 1.20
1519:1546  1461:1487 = 1.45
